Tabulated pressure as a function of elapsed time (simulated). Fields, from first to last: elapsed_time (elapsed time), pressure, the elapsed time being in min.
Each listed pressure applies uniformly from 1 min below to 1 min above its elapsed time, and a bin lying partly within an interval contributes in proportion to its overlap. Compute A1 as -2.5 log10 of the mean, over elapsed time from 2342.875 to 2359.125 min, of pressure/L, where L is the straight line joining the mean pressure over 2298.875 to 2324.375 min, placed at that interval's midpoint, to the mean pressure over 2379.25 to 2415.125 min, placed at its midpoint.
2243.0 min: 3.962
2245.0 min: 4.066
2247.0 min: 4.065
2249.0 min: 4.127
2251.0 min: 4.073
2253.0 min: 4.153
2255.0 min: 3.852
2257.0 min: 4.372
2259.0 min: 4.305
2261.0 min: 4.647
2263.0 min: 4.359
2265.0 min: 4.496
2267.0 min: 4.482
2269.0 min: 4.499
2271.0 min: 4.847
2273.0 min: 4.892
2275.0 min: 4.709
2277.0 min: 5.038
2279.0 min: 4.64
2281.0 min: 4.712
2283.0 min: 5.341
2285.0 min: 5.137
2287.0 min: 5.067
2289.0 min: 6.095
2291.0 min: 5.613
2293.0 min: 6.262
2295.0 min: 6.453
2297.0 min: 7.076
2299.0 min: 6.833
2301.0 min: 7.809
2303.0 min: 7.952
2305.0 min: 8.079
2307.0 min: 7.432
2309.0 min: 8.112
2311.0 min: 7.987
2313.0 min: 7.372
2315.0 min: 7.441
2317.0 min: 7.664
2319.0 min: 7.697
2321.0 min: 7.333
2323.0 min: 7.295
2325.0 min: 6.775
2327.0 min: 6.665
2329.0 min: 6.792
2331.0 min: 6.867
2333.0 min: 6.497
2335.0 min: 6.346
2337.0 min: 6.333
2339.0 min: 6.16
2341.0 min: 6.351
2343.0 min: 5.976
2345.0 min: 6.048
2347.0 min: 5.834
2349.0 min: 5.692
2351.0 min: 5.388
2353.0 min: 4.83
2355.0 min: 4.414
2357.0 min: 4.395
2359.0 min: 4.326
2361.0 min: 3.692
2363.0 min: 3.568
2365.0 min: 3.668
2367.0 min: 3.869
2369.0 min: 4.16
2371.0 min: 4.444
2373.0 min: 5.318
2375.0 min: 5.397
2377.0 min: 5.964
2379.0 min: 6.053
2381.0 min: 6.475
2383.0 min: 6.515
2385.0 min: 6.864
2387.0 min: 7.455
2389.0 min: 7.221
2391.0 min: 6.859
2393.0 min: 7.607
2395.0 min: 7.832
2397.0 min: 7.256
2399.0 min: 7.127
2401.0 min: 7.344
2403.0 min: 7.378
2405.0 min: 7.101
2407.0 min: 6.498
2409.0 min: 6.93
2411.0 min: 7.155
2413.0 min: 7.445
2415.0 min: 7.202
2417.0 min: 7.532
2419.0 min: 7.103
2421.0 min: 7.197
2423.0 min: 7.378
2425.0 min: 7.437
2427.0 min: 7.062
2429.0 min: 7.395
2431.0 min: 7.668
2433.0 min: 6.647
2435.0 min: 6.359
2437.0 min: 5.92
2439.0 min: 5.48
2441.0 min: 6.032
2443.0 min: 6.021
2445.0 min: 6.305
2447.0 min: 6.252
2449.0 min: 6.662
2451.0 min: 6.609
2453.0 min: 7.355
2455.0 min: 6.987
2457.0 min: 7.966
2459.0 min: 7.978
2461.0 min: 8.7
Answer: 0.38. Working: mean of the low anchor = 7.63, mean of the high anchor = 7.1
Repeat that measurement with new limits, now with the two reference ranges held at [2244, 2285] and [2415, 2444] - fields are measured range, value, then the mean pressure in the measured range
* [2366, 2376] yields 0.28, 4.64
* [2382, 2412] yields -0.13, 7.14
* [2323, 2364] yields -0.02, 5.69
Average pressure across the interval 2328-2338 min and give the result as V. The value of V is 6.57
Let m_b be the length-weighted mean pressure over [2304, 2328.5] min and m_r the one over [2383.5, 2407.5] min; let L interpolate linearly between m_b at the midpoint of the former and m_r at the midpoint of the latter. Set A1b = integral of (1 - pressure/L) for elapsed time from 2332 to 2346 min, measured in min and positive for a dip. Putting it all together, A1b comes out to 2.2 min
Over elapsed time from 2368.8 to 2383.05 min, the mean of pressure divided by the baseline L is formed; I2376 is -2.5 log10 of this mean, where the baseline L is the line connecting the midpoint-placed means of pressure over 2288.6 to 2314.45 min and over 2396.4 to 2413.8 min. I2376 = 0.27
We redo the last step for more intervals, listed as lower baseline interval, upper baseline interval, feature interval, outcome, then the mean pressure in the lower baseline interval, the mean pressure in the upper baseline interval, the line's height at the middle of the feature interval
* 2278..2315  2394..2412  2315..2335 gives -0.05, 6.58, 7.18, 6.74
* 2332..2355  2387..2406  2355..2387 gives 0.30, 5.88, 7.31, 6.62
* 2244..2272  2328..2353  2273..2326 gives -0.24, 4.31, 6.14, 5.23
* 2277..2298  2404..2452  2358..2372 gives 0.50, 5.61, 6.81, 6.27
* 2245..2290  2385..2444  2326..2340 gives -0.15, 4.62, 7.02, 5.69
